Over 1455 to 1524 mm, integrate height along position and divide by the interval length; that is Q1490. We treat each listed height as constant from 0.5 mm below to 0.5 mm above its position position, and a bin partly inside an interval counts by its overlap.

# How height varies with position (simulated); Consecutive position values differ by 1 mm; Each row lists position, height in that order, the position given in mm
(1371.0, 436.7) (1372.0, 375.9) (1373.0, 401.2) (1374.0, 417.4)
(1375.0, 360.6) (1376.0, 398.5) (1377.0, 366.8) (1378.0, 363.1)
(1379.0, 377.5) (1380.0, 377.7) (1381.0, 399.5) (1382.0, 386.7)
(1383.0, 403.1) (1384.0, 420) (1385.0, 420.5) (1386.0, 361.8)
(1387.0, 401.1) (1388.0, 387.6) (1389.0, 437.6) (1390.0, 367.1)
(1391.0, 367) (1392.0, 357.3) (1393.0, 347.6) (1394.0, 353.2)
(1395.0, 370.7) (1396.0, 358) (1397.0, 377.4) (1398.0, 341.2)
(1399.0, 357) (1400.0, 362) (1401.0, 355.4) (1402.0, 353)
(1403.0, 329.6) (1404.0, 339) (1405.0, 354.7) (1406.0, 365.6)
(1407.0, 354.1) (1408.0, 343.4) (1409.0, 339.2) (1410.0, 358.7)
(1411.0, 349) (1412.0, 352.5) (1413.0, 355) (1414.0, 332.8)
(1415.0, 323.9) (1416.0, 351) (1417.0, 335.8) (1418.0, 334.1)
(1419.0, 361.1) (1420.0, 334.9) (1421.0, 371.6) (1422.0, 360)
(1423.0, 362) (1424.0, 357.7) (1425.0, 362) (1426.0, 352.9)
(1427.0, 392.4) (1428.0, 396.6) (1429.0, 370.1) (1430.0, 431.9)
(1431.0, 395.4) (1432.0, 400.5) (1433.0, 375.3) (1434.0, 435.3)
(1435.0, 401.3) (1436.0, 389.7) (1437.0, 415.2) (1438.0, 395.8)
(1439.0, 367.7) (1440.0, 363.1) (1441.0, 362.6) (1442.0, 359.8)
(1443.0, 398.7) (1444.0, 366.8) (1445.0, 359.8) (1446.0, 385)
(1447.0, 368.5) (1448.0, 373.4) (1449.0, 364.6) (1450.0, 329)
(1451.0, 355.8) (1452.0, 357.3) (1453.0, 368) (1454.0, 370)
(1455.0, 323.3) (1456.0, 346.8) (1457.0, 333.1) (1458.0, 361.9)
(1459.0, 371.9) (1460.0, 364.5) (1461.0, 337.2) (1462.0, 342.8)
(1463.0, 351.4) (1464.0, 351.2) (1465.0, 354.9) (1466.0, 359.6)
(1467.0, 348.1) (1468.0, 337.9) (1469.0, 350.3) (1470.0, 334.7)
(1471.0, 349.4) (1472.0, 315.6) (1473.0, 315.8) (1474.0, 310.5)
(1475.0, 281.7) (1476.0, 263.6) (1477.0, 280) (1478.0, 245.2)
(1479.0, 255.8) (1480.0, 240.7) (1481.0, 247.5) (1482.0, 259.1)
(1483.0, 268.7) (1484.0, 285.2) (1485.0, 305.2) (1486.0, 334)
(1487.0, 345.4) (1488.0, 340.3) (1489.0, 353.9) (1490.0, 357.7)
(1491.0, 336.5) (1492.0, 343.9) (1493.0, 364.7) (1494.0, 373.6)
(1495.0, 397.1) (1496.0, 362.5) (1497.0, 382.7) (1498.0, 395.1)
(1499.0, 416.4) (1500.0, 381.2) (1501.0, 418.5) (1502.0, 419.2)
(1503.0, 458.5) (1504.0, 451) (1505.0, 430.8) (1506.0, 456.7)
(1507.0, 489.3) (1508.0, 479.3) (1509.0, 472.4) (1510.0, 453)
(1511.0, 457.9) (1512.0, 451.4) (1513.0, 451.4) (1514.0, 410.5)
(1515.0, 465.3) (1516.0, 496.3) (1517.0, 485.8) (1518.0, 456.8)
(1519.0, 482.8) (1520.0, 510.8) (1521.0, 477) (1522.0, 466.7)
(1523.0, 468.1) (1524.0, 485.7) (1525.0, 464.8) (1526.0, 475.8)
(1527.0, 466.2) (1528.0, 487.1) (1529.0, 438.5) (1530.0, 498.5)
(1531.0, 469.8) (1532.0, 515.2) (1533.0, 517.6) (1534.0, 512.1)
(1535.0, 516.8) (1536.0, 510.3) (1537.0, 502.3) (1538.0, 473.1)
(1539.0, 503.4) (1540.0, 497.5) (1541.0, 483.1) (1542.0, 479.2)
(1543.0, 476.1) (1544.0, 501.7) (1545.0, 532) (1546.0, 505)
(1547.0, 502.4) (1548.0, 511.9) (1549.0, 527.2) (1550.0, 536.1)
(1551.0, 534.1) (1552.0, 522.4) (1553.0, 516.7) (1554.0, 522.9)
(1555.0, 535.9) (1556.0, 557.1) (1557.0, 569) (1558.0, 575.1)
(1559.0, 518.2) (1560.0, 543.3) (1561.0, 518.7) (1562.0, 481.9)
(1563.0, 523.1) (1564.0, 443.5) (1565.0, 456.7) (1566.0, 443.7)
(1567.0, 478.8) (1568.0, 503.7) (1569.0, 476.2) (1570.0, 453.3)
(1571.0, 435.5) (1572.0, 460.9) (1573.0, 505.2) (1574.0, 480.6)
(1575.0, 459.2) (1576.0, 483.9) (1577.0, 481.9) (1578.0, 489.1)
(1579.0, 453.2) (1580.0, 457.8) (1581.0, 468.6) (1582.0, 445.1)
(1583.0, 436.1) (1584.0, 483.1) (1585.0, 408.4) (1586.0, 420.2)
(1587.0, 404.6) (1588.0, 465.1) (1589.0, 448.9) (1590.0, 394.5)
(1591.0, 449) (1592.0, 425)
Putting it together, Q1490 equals 376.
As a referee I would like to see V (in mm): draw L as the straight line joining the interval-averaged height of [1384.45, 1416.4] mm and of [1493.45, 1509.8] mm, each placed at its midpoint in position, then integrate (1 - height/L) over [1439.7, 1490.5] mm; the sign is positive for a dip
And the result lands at 8.49 mm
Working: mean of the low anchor 360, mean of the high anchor 424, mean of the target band 333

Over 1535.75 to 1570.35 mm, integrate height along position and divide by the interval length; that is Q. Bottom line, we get 506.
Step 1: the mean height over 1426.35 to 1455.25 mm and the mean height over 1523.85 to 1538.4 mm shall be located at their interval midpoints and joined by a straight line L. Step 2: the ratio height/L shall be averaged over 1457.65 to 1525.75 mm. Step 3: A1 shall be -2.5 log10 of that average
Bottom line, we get 0.17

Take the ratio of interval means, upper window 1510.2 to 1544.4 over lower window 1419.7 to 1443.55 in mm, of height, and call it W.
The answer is 1.3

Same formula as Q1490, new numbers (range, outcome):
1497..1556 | 480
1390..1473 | 360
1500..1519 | 455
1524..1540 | 490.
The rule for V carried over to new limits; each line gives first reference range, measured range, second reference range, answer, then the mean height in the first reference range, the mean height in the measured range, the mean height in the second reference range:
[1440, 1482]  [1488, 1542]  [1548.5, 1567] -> -1.5 mm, 336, 450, 517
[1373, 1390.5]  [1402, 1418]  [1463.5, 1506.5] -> 1.4 mm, 391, 345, 344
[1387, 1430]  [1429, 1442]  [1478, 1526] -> -0.7 mm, 359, 392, 401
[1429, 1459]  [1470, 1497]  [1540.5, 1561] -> 7.2 mm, 374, 315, 522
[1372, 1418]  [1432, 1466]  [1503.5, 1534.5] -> 3.7 mm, 367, 367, 472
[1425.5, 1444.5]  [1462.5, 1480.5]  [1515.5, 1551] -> 4.8 mm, 388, 314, 493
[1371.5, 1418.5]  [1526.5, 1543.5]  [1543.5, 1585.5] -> -0.7 mm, 367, 491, 494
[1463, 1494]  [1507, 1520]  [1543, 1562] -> -1.6 mm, 316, 466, 527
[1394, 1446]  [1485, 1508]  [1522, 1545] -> 3.0 mm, 365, 391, 489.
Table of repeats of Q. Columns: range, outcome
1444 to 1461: 358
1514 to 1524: 476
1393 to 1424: 351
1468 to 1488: 296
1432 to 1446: 385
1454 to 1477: 336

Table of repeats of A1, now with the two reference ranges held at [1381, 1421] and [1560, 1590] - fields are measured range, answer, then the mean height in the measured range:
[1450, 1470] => 0.134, 351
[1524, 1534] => -0.108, 483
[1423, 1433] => -0.014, 383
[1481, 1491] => 0.295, 314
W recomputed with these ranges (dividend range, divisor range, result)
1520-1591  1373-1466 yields 1.32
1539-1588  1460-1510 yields 1.39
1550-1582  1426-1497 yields 1.42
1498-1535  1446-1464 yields 1.31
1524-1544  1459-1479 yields 1.50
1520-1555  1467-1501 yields 1.52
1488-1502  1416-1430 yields 1.04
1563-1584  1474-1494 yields 1.54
